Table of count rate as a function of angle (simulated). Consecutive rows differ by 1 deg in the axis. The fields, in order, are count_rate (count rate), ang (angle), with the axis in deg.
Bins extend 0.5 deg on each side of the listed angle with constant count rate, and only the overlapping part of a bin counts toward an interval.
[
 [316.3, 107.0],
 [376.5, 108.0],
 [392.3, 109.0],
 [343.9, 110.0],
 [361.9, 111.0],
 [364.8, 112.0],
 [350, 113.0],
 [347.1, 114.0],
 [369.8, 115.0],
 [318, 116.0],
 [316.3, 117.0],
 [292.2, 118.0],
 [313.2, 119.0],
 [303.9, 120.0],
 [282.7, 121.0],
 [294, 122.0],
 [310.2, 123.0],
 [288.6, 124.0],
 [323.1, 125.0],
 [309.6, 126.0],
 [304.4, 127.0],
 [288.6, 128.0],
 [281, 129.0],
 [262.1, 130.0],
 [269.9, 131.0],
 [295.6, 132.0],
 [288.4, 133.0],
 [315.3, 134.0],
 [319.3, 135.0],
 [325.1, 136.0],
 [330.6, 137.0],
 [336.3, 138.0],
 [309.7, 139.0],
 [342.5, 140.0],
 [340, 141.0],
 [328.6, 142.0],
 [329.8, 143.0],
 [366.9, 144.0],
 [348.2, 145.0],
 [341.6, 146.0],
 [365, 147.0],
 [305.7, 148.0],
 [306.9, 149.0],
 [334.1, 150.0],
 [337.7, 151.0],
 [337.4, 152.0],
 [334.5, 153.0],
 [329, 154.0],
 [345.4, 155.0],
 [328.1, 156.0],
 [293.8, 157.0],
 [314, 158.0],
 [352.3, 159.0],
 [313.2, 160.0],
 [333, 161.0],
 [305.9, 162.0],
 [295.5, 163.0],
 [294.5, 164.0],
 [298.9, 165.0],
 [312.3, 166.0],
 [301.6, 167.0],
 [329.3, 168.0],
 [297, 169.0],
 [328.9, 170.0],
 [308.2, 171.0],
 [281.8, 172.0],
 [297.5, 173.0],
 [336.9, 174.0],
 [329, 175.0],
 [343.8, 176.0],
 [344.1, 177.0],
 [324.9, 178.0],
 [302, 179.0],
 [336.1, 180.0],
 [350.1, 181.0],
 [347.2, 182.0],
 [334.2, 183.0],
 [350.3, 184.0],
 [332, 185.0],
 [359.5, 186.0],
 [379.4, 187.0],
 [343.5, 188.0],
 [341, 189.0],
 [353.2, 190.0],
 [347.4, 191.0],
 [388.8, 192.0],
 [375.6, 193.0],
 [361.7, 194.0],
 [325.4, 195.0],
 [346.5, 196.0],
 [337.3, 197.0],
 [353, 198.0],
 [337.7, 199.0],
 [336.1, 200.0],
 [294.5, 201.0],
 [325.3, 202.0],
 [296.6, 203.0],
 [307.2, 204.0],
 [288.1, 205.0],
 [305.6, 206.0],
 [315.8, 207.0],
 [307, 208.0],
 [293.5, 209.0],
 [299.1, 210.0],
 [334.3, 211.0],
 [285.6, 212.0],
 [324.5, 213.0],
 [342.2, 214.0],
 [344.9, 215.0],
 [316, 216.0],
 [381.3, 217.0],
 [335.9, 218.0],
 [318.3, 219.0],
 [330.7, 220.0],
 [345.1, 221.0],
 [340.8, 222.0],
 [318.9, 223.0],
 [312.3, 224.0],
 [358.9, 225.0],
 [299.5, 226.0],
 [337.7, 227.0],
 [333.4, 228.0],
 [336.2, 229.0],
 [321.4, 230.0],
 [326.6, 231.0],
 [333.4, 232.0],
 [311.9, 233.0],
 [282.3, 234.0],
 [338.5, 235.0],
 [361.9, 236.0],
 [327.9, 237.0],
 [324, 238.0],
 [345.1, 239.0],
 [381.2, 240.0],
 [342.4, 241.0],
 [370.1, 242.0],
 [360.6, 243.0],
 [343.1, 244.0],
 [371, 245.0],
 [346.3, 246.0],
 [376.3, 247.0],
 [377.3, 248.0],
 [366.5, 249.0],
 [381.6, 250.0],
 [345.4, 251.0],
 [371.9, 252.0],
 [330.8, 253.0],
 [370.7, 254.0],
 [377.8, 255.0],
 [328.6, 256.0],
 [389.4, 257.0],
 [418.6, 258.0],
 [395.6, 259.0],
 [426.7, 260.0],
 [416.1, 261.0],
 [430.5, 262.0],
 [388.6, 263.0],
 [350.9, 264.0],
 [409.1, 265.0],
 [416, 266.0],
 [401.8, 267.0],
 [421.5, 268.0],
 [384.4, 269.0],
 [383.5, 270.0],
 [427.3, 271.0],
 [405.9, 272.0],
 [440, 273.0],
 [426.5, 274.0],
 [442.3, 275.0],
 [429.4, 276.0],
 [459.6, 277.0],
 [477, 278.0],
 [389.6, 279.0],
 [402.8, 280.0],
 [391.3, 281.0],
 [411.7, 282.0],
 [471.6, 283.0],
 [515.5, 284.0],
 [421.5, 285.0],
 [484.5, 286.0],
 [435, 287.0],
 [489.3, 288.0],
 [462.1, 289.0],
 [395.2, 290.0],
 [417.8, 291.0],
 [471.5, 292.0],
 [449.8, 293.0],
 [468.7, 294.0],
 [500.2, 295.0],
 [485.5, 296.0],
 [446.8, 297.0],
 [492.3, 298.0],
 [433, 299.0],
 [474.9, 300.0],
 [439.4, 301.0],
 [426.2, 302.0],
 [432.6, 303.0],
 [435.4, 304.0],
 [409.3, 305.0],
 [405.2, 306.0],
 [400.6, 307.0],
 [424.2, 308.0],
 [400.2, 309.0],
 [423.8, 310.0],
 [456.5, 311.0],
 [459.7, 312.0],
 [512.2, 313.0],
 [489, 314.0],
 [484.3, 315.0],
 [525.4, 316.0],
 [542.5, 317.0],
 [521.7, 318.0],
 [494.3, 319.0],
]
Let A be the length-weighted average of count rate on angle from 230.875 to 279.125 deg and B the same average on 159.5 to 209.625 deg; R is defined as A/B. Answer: 1.16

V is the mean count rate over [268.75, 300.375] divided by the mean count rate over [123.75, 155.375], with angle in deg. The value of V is 1.4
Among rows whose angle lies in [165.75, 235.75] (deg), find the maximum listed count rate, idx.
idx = 388.8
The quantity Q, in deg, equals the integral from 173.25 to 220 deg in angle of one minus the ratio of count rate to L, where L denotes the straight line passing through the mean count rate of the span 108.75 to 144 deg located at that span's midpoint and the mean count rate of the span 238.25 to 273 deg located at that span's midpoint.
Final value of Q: 2.6 deg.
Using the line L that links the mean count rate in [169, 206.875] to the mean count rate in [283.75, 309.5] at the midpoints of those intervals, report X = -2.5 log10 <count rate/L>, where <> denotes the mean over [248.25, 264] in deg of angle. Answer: 0.06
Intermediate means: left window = 333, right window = 446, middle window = 381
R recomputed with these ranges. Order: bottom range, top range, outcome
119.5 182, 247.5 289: 1.29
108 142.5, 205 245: 1.04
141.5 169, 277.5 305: 1.38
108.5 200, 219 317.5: 1.23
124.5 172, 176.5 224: 1.05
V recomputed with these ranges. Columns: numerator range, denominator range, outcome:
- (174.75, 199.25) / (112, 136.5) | 1.12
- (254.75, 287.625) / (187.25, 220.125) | 1.26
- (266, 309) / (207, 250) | 1.30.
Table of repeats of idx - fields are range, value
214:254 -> 381.6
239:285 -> 515.5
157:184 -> 352.3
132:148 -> 366.9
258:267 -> 430.5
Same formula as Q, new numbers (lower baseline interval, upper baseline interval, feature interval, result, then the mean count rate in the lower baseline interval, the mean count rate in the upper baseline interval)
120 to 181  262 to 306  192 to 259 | 7.7 deg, 317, 435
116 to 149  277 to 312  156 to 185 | 2.0 deg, 313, 443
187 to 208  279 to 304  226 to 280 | 3.6 deg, 334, 449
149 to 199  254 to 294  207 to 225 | 2.1 deg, 331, 422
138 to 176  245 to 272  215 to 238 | 2.2 deg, 324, 386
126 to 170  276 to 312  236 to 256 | 2.2 deg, 318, 443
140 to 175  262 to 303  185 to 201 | 0.2 deg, 323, 436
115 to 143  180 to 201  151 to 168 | 0.5 deg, 309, 348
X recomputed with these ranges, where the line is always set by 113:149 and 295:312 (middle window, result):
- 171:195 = 0.04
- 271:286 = -0.04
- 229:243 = 0.16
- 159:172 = 0.10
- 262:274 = 0.02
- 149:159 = 0.01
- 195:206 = 0.14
